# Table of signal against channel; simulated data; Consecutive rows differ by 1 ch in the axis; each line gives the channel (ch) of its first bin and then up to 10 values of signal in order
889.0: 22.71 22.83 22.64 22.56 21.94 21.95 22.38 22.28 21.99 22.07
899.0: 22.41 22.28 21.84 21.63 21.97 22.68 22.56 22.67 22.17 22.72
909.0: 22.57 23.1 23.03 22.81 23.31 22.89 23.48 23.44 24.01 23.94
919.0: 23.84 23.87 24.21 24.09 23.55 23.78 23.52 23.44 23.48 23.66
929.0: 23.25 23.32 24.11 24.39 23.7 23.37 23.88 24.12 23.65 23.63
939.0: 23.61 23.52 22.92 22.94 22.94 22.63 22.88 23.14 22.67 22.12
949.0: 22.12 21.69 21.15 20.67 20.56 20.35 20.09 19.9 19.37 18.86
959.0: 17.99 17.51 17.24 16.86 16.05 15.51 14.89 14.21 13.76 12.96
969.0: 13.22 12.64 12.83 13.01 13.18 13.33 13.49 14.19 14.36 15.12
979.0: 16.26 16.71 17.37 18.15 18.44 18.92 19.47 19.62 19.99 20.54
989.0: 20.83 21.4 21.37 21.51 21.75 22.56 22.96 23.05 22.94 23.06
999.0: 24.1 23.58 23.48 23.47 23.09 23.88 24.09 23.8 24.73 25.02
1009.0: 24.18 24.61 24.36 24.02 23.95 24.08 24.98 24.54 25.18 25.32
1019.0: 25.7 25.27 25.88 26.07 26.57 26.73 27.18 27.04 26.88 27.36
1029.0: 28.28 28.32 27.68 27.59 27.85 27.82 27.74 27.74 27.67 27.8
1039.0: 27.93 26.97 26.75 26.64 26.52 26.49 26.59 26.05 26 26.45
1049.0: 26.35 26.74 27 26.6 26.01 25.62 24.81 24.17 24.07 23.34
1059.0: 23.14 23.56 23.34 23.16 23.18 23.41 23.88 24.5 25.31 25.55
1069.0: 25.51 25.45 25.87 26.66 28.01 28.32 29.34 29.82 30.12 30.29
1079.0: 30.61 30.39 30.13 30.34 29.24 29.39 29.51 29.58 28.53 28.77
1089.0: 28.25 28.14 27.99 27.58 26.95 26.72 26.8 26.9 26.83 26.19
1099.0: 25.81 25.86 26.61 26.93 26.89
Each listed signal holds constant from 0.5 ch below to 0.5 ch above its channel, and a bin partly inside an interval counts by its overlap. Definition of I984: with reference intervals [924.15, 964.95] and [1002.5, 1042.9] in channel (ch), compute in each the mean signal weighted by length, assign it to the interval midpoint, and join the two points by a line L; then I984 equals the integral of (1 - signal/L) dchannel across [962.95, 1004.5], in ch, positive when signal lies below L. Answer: 9.65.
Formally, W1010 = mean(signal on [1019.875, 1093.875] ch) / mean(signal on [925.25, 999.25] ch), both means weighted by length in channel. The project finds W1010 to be 1.4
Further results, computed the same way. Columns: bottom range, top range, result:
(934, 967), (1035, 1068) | 1.25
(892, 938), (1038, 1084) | 1.15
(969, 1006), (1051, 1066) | 1.26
